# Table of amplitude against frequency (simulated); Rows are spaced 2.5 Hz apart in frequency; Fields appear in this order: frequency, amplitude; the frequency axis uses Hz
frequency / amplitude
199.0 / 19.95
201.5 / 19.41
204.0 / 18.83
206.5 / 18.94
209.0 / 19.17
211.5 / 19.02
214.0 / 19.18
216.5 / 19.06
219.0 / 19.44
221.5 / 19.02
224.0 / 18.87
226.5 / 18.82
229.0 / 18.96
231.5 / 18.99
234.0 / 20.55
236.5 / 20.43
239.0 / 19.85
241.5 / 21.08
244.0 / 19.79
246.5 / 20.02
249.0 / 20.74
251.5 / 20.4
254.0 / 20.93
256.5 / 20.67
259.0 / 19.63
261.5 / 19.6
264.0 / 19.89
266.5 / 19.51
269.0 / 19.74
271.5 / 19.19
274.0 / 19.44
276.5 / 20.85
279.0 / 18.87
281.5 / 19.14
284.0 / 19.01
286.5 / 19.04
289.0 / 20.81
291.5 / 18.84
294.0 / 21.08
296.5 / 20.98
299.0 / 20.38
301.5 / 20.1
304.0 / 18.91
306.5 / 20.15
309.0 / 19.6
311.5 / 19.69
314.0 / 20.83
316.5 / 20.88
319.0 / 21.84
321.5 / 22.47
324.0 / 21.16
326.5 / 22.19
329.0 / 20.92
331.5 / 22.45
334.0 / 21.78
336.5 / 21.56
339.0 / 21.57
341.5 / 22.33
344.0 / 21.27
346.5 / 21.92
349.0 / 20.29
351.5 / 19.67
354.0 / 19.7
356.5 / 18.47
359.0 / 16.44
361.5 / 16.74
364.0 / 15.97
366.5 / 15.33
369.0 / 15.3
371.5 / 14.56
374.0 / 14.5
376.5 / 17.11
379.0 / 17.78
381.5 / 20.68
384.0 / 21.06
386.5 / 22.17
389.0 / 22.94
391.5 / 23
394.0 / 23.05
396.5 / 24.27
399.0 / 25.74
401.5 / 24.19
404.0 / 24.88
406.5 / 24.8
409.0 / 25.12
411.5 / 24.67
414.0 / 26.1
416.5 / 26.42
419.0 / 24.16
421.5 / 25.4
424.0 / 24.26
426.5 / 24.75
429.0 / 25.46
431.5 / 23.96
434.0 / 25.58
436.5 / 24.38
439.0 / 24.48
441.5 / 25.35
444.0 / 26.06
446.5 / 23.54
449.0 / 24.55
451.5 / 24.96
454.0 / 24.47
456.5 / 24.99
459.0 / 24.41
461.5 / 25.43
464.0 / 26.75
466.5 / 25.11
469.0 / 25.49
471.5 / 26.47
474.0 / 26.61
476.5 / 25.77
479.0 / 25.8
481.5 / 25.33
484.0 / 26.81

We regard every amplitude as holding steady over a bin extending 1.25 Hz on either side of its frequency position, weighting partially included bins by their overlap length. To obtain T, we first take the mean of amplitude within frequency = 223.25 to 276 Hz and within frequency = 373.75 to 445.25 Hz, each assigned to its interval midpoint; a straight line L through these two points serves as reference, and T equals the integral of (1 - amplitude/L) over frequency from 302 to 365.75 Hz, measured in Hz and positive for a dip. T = 4.5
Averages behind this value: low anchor 19.9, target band 20.3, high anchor 23.7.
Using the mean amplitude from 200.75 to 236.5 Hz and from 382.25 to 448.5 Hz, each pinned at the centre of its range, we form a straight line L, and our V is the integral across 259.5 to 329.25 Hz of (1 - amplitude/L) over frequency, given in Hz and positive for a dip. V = 3.45 Hz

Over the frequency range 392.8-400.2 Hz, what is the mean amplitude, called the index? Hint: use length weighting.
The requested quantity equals 24.4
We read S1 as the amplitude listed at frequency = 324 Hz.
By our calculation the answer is 21.16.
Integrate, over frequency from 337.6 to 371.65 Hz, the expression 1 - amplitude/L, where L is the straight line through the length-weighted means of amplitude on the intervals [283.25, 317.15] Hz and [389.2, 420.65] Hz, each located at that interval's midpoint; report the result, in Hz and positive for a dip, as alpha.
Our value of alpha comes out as 5.60 Hz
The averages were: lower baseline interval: 20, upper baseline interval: 24.7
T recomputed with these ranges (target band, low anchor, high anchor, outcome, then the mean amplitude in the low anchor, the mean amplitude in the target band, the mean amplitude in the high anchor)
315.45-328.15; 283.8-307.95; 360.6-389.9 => -1.6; 20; 21.7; 17.8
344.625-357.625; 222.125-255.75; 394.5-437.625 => 1.7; 19.9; 20.1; 24.9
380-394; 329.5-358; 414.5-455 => 0.5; 21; 22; 24.9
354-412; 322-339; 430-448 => 7.3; 21.7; 20.3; 24.8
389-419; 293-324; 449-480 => -1.3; 20.6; 24.6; 25.5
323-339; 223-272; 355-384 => -3.5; 19.9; 21.7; 16.8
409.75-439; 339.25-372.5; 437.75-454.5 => -2.2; 18.4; 25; 24.8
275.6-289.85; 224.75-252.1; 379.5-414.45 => 1.0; 19.9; 19.6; 23.6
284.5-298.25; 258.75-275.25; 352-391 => -0.6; 19.6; 20.1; 18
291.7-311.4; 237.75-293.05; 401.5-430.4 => 1.0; 19.9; 20.1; 25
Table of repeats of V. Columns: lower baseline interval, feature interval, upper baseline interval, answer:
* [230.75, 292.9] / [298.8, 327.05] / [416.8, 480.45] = 0.9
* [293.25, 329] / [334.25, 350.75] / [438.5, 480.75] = 0.2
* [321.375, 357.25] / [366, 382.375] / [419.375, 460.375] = 4.4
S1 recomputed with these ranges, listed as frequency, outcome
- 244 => 19.79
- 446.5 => 23.54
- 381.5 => 20.68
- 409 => 25.12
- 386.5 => 22.17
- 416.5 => 26.42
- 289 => 20.81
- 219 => 19.44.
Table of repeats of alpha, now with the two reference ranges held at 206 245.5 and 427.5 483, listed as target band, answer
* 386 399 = 0.1 Hz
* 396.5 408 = -0.5 Hz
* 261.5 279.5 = 0.8 Hz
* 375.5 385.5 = 1.7 Hz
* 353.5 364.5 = 2.6 Hz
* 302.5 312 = 0.8 Hz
